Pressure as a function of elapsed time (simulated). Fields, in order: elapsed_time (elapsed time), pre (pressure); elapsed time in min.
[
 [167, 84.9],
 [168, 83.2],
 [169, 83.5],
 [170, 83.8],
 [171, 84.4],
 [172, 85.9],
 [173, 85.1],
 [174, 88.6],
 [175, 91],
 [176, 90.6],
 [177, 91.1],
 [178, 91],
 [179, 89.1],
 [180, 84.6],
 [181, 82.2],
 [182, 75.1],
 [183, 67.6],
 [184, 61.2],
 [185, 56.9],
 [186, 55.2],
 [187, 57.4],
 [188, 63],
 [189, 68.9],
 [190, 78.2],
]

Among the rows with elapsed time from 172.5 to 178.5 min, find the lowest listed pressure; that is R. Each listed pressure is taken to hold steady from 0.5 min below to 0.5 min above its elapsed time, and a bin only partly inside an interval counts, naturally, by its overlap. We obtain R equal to 85.1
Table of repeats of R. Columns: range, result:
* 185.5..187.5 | 55.2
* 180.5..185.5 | 56.9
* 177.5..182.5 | 75.1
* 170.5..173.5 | 84.4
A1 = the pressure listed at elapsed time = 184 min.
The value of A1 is 61.2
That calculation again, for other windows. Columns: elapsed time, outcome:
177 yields 91.1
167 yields 84.9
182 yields 75.1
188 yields 63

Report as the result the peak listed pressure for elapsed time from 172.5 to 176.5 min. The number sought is 91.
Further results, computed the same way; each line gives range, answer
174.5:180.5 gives 91.1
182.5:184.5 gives 67.6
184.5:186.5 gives 56.9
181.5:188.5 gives 75.1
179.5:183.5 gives 84.6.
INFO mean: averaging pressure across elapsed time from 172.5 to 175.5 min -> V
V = 88.2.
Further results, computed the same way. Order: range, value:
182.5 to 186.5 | 60.2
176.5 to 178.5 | 91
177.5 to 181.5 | 86.7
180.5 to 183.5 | 75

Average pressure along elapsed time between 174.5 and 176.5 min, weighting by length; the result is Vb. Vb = 90.8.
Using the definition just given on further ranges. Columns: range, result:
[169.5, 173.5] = 84.8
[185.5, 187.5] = 56.3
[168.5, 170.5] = 83.7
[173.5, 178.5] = 90.5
